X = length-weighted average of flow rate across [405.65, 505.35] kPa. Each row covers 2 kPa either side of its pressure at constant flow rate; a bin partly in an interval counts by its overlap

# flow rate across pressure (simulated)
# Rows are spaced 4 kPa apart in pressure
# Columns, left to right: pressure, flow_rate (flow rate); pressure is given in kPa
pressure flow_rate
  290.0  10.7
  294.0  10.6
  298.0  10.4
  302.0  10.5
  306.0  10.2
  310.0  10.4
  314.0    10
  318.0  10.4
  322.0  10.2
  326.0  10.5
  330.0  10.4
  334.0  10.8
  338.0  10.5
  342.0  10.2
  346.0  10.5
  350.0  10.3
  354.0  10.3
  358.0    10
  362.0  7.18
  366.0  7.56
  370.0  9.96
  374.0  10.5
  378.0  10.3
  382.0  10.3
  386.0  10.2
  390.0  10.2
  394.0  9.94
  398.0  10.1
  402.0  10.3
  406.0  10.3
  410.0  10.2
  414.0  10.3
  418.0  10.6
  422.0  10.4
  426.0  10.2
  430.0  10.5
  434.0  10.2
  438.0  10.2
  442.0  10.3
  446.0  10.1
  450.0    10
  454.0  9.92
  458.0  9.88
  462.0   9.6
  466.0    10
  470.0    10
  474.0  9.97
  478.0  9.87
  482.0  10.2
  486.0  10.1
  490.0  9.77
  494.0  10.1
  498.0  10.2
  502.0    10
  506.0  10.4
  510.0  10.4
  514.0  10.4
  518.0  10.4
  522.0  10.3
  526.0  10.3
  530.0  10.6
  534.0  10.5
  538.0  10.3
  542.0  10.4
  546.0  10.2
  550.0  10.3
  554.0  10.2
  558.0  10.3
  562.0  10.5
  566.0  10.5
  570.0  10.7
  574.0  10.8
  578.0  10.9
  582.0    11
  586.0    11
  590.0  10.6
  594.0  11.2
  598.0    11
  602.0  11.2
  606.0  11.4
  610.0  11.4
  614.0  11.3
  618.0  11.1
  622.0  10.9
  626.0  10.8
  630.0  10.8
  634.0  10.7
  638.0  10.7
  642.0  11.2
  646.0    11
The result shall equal 10.1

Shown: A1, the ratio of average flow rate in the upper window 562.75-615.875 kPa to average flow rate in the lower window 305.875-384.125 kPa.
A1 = 1.1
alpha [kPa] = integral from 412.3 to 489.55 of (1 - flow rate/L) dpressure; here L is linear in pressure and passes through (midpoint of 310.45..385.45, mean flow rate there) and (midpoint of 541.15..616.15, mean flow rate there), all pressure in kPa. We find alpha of 1.8 kPa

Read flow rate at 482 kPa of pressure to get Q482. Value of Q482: 10.2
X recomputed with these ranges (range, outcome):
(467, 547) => 10.2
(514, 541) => 10.4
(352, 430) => 9.95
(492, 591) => 10.5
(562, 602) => 10.9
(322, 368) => 9.86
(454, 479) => 9.89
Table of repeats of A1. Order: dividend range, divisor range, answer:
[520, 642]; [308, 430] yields 1.06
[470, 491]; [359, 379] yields 1.10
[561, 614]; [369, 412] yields 1.07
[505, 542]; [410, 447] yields 1.01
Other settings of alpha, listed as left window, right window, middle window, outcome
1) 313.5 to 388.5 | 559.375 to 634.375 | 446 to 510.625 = 2.89 kPa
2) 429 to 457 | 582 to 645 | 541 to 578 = 0.98 kPa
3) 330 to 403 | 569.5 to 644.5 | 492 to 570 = 2.36 kPa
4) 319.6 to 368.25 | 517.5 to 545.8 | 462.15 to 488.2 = 0.62 kPa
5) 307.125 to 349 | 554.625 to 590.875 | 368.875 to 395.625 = 0.61 kPa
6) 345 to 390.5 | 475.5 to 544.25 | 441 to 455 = -0.07 kPa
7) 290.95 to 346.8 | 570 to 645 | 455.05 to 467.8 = 1.03 kPa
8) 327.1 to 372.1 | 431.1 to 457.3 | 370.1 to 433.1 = -1.88 kPa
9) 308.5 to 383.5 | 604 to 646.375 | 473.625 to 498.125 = 1.16 kPa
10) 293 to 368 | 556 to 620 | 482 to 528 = 1.86 kPa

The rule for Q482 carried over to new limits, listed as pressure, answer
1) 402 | 10.3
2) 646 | 11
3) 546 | 10.2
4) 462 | 9.6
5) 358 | 10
